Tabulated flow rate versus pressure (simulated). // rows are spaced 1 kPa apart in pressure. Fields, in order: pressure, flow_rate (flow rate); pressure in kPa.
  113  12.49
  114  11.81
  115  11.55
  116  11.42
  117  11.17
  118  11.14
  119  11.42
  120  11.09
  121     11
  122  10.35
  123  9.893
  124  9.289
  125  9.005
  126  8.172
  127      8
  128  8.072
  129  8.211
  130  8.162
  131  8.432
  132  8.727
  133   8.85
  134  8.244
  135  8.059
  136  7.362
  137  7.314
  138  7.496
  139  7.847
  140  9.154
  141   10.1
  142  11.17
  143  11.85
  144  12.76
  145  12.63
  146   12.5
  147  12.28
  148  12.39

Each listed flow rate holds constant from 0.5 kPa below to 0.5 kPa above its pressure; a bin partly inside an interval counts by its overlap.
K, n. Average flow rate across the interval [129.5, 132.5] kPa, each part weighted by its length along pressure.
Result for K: 8.44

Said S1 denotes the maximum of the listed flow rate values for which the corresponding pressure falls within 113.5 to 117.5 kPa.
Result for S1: 11.81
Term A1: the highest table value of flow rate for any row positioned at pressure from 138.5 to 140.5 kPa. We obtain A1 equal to 9.154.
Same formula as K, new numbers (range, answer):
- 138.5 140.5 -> 8.5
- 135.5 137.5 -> 7.34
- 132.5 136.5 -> 8.13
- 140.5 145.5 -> 11.7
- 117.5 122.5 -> 11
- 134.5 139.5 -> 7.62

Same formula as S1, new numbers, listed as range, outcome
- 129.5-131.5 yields 8.432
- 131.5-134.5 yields 8.85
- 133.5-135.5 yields 8.244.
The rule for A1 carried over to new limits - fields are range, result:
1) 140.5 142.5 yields 11.17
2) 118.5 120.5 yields 11.42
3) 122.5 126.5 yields 9.893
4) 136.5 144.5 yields 12.76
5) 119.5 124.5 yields 11.09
